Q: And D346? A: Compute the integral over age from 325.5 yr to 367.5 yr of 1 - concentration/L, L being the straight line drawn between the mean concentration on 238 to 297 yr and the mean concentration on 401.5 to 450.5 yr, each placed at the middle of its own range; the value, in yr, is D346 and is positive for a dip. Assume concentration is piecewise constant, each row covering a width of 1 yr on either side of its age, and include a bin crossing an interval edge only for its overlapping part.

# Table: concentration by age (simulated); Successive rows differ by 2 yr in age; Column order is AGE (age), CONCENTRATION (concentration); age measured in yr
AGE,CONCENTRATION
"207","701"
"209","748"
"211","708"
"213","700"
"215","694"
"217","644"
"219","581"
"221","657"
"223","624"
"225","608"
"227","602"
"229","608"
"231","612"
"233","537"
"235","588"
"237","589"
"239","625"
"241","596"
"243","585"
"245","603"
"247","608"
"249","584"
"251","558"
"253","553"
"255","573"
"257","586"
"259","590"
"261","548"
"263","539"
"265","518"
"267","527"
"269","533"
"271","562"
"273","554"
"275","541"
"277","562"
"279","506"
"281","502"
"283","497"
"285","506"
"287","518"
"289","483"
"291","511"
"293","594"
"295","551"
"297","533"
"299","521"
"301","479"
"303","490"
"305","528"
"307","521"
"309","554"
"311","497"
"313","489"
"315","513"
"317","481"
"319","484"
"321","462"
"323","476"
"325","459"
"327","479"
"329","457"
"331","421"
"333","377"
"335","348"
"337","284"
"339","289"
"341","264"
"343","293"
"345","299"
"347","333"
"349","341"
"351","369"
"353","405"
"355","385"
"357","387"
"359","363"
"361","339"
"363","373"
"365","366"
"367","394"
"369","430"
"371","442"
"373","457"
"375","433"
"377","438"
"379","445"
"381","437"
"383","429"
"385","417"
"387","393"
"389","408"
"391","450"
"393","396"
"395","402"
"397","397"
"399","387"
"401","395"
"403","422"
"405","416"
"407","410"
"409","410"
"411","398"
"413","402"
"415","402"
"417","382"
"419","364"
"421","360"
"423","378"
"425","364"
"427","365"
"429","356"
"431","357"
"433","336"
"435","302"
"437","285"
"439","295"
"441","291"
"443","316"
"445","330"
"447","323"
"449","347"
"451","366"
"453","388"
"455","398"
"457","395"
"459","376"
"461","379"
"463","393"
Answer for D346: 8.7 yr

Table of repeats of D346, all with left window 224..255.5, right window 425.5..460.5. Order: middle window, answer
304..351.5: 6.6 yr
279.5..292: 0.7 yr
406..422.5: -0.5 yr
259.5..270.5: 0.4 yr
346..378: 3.6 yr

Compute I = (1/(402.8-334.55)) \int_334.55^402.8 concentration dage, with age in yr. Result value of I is 383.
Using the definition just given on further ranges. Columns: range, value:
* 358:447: 384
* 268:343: 479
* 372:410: 418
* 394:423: 396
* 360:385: 415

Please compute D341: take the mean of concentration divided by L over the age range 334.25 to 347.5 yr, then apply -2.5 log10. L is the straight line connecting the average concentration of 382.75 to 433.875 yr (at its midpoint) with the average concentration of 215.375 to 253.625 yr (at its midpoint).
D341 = 0.50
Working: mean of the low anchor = 600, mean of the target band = 299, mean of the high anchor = 392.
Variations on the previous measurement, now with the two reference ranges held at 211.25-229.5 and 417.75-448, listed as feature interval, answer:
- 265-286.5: 0.063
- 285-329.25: 0.023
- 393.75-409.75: -0.070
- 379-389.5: -0.040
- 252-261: 0.028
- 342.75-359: 0.262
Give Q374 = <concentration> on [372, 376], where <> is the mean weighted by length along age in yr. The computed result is 445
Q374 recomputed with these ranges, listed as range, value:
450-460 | 385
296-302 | 511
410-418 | 396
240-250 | 595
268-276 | 548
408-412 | 404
